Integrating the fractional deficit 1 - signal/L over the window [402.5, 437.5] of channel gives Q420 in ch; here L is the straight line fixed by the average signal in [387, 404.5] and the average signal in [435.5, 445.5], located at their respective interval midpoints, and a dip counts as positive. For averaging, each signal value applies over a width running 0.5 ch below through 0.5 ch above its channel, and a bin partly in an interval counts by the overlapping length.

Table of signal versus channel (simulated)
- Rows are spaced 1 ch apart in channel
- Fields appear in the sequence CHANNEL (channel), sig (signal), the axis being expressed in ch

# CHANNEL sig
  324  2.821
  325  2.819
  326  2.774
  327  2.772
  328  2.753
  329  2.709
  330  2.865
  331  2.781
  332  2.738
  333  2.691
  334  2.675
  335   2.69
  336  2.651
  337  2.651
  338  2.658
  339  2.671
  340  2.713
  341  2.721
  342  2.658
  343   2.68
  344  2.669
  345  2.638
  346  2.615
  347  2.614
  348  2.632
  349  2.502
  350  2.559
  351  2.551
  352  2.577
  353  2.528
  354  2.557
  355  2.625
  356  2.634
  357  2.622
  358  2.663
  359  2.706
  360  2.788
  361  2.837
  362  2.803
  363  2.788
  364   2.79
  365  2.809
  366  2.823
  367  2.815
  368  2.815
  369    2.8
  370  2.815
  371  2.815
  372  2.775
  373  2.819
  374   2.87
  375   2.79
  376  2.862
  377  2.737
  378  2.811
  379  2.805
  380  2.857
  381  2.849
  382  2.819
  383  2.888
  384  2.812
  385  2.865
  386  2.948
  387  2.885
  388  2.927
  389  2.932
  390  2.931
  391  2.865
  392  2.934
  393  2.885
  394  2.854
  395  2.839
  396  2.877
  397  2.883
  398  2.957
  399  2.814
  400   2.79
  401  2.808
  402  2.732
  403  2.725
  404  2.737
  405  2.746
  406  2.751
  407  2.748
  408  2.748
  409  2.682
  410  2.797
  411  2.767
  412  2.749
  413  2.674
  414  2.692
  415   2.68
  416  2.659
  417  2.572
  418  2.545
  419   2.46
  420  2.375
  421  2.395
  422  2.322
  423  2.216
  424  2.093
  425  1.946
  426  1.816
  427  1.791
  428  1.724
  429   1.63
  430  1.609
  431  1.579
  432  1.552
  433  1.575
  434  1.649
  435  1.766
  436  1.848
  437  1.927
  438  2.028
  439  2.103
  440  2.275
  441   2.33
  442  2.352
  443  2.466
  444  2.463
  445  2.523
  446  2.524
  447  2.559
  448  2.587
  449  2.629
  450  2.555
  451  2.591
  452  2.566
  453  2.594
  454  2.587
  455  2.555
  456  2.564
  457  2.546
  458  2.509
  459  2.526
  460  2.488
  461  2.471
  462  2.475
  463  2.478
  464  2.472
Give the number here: 3.62 ch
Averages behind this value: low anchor 2.85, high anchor 2.23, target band 2.27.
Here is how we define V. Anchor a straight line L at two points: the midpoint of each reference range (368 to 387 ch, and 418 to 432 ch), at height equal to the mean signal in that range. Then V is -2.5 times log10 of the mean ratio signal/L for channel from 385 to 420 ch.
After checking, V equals -0.16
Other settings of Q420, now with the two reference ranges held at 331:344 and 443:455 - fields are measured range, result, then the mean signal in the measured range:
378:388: -0.9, 2.86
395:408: -0.9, 2.8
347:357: 0.3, 2.58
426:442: 4.6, 1.84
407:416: -0.4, 2.72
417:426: 1.1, 2.28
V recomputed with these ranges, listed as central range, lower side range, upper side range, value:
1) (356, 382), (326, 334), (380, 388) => 0.02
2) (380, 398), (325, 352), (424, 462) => -0.18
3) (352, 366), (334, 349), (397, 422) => -0.02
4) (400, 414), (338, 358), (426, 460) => -0.16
